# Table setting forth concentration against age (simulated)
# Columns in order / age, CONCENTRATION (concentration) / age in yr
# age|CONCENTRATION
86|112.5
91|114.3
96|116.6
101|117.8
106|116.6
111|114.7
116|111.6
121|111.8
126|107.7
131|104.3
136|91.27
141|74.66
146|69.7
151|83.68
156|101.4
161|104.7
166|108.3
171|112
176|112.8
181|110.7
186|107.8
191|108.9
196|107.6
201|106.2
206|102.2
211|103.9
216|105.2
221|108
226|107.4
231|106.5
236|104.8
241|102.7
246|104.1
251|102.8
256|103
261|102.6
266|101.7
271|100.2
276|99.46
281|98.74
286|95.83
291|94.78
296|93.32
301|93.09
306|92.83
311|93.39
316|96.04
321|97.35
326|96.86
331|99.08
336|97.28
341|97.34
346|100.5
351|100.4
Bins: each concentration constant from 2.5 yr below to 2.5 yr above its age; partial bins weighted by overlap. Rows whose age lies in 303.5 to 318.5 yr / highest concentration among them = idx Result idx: 96.04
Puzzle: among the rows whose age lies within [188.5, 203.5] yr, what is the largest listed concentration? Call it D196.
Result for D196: 108.9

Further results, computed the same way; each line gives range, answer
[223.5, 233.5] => 107.4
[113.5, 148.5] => 111.8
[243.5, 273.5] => 104.1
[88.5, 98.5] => 116.6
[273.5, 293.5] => 99.46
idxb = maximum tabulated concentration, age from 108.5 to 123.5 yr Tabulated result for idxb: 114.7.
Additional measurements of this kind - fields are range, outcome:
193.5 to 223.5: 108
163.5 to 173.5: 112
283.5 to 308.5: 95.83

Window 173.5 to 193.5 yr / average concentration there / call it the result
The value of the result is 110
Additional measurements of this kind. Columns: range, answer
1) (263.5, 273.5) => 101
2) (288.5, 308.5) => 93.5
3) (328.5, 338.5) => 98.2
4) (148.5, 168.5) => 99.5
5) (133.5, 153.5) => 79.8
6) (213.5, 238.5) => 106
